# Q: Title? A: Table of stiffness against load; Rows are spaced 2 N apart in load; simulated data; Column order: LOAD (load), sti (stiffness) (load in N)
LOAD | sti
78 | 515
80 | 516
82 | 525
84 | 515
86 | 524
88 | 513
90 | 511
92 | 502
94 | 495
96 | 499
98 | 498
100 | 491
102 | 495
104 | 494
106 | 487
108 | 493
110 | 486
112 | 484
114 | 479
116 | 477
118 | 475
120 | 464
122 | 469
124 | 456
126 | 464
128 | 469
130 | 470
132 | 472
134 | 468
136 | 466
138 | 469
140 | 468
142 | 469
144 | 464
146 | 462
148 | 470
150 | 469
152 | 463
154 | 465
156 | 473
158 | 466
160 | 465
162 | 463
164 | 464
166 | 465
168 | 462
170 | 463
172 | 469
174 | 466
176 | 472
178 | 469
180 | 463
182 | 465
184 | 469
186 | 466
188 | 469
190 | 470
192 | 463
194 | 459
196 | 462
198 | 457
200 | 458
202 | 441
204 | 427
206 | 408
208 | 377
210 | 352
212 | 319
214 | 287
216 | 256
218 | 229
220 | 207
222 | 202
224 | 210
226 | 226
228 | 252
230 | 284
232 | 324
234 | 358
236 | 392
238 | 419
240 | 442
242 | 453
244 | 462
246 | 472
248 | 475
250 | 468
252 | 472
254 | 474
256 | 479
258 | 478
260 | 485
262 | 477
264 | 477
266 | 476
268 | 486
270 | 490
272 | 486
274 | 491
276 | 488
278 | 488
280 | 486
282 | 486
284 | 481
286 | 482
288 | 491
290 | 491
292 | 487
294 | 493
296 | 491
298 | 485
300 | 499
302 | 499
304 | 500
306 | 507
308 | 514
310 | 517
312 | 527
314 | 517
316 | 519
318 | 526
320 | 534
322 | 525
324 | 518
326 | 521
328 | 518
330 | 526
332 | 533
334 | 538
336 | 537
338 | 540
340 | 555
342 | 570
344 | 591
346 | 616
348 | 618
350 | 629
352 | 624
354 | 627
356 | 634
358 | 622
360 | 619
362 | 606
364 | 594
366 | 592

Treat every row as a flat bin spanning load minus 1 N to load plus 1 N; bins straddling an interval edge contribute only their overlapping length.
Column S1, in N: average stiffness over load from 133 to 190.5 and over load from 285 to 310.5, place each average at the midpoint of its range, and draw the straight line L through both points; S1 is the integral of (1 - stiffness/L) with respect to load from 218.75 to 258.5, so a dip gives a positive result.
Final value 8.9 N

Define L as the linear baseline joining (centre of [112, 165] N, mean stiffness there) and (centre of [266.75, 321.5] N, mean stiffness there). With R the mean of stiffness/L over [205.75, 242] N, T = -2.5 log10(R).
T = 0.486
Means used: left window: 468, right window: 499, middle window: 310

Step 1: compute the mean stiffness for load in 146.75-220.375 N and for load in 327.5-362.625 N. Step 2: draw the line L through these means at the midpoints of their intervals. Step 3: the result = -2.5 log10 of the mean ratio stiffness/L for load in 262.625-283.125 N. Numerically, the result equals 0.066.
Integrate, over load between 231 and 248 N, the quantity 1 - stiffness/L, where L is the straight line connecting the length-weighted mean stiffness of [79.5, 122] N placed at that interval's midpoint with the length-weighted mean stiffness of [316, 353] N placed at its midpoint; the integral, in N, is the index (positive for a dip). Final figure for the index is 3.6 N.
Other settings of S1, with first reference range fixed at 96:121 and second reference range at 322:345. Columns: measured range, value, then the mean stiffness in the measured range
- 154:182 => 1.9 N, 466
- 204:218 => 4.9 N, 332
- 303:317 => 0.5 N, 514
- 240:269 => 2.7 N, 473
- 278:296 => 1.4 N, 487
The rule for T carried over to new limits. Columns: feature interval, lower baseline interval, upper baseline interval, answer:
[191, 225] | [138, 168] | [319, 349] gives 0.35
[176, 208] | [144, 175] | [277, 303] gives 0.04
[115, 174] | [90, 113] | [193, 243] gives -0.07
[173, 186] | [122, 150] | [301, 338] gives 0.03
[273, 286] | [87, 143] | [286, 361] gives 0.09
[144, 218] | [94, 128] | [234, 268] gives 0.08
